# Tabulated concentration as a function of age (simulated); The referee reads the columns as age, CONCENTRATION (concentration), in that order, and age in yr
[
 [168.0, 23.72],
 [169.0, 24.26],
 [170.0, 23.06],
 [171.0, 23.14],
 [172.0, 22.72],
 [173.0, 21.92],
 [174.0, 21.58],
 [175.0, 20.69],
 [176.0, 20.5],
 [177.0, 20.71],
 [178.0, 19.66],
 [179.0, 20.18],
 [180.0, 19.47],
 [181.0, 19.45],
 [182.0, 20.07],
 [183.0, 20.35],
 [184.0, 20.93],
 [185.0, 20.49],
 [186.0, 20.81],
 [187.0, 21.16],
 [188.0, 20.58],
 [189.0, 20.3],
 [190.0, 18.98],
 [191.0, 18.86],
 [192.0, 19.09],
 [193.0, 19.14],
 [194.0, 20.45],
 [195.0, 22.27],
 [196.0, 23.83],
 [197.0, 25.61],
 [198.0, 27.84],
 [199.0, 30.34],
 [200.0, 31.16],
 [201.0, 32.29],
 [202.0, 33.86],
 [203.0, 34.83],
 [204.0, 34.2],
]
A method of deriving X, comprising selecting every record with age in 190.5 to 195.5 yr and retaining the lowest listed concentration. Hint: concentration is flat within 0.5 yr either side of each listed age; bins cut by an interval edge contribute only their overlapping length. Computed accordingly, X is 18.86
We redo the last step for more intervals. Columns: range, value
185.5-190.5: 18.98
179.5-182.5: 19.45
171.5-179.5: 19.66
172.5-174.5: 21.58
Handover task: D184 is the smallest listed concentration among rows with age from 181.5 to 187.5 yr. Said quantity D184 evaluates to 20.07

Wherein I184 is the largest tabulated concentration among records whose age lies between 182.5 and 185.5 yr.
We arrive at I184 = 20.93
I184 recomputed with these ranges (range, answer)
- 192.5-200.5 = 31.16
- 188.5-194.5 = 20.45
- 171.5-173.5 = 22.72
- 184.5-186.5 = 20.81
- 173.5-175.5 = 21.58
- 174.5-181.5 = 20.71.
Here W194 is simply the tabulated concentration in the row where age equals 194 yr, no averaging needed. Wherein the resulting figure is 20.45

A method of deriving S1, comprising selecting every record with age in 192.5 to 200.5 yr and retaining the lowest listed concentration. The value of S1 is 19.14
